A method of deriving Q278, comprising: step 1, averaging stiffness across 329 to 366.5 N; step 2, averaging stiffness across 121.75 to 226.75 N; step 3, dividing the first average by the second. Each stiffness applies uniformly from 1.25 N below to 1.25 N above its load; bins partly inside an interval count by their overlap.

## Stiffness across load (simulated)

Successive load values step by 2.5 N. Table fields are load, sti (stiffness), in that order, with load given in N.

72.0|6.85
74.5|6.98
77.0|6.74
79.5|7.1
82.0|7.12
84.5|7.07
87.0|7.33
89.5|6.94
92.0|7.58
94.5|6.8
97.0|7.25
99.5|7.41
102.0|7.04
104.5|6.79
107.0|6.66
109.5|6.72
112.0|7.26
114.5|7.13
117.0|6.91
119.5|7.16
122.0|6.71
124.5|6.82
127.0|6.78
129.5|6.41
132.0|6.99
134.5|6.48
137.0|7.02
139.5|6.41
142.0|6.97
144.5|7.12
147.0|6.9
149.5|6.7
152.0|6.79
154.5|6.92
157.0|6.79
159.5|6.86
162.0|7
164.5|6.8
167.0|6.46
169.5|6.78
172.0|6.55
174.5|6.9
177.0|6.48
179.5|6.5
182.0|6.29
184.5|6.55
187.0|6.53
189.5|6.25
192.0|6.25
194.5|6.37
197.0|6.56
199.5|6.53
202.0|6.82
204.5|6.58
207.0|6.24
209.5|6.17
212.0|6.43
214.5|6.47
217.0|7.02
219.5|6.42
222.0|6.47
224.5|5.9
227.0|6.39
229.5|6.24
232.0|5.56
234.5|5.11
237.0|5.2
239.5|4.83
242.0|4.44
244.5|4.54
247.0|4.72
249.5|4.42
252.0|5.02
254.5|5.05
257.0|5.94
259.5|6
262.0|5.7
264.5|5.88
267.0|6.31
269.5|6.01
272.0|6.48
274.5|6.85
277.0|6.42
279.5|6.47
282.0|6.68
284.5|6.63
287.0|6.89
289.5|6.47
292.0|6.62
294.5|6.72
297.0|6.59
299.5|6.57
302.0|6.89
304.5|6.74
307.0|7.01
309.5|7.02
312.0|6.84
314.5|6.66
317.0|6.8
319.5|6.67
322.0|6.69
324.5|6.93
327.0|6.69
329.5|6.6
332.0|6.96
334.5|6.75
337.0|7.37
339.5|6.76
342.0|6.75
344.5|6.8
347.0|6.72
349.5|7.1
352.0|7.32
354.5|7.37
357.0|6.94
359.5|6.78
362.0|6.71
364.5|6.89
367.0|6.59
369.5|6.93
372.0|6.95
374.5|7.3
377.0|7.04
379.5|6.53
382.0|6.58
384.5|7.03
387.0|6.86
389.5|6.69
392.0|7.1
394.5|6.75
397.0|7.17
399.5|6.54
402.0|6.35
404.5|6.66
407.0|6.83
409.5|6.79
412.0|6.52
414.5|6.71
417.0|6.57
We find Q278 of 1.05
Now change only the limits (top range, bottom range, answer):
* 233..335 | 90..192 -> 0.91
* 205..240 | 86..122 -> 0.86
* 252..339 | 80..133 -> 0.93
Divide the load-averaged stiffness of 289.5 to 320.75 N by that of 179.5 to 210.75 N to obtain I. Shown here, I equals 1.05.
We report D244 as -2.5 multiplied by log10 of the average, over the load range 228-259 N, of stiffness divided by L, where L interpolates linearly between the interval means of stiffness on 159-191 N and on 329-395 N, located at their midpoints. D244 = 0.294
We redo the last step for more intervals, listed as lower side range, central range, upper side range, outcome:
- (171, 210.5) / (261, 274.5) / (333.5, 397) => 0.09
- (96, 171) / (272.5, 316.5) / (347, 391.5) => 0.03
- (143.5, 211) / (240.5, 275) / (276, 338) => 0.22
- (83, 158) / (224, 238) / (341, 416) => 0.20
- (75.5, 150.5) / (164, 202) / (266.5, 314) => 0.05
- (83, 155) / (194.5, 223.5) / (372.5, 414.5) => 0.06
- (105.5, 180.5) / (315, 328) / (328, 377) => 0.02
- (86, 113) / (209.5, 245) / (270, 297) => 0.16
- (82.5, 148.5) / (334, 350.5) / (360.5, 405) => -0.01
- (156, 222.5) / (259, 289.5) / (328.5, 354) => 0.07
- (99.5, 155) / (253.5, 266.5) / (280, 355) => 0.18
